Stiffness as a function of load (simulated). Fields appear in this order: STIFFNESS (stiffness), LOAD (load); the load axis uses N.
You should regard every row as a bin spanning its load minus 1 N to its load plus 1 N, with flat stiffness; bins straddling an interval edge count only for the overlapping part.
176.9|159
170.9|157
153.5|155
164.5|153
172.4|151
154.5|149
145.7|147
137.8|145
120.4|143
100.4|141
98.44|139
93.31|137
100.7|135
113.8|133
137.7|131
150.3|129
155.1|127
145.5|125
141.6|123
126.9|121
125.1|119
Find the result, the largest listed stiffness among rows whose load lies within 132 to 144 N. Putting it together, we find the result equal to 120.4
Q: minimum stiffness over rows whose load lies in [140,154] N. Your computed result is 100.4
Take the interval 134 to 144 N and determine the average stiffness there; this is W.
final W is 103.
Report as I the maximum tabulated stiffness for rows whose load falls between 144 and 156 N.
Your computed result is 172.4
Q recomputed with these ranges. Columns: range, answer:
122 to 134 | 113.8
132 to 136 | 100.7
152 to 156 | 153.5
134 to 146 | 93.31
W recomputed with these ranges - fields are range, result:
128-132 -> 144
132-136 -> 107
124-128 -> 150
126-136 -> 132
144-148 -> 142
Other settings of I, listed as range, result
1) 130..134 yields 137.7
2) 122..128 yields 155.1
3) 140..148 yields 145.7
